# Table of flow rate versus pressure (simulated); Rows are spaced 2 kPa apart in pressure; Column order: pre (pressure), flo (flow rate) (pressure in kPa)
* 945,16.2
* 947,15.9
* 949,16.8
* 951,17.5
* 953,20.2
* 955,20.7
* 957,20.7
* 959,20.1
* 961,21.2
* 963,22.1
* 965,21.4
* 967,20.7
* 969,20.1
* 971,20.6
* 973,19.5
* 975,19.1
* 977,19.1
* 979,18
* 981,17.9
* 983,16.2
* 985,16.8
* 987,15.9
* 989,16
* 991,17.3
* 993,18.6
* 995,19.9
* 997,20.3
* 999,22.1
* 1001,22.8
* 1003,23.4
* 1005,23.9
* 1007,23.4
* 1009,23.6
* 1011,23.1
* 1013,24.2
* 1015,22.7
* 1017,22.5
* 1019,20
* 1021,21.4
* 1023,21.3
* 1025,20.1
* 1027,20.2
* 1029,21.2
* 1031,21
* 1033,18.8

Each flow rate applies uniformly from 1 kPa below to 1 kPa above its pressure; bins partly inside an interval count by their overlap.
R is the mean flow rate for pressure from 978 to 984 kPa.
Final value 17.4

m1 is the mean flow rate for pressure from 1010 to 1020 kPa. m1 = 22.5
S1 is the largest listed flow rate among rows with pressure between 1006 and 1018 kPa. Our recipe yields 24.2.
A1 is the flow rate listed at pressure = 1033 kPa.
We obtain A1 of 18.8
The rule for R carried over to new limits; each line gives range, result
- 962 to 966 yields 21.8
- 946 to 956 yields 18.2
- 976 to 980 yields 18.6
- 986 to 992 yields 16.4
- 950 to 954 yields 18.9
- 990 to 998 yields 19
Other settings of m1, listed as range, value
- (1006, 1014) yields 23.6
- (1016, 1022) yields 21.3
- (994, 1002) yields 21.3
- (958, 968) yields 21.1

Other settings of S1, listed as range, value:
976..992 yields 19.1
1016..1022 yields 22.5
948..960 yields 20.7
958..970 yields 22.1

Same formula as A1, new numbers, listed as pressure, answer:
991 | 17.3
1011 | 23.1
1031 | 21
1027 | 20.2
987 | 15.9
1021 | 21.4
